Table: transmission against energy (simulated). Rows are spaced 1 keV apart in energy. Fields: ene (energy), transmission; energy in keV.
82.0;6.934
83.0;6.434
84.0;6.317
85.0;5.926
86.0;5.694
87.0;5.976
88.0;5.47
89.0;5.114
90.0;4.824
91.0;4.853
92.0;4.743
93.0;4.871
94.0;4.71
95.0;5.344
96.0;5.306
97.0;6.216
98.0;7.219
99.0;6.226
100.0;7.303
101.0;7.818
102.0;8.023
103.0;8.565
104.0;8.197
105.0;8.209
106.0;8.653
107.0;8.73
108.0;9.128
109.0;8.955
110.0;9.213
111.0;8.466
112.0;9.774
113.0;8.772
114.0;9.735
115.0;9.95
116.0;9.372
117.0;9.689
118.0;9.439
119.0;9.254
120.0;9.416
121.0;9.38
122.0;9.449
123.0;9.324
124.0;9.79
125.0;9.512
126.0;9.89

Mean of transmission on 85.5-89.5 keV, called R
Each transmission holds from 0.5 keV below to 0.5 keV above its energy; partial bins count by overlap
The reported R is 5.56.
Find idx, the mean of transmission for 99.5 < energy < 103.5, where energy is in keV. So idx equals 7.93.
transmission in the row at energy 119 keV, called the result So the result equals 9.254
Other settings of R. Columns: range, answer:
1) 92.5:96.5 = 5.06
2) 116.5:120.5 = 9.45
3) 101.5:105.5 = 8.25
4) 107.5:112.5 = 9.11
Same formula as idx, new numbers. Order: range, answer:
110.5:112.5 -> 9.12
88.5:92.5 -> 4.88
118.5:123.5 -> 9.36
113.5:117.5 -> 9.69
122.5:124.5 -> 9.56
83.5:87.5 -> 5.98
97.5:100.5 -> 6.92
